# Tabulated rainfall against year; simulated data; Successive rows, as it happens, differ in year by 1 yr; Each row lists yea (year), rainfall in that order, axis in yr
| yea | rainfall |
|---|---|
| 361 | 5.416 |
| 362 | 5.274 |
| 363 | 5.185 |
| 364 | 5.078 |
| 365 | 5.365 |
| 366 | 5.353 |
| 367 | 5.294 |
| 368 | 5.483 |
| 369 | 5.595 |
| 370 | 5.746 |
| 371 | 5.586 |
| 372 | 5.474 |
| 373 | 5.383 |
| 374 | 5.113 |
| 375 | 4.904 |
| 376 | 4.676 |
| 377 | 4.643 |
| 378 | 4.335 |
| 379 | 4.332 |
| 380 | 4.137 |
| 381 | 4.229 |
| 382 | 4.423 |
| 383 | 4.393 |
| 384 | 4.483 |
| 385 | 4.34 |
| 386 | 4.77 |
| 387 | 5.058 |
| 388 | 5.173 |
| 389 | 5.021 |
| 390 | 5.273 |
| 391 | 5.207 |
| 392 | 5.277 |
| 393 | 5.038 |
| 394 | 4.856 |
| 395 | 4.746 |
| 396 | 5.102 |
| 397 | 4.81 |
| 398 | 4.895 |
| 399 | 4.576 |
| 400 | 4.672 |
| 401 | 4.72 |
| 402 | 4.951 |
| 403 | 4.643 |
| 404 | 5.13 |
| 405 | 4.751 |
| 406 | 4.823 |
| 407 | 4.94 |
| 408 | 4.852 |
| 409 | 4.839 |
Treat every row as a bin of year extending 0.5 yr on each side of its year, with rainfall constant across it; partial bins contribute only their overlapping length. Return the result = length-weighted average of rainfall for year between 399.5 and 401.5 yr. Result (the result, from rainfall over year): 4.7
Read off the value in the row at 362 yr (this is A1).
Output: 5.274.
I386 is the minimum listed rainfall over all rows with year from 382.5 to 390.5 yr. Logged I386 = 4.34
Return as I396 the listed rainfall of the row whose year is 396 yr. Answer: 5.102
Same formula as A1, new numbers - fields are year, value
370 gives 5.746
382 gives 4.423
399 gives 4.576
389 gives 5.021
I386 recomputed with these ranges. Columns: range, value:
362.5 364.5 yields 5.078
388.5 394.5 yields 4.856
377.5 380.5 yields 4.137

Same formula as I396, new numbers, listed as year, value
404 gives 5.13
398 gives 4.895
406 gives 4.823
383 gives 4.393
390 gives 5.273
